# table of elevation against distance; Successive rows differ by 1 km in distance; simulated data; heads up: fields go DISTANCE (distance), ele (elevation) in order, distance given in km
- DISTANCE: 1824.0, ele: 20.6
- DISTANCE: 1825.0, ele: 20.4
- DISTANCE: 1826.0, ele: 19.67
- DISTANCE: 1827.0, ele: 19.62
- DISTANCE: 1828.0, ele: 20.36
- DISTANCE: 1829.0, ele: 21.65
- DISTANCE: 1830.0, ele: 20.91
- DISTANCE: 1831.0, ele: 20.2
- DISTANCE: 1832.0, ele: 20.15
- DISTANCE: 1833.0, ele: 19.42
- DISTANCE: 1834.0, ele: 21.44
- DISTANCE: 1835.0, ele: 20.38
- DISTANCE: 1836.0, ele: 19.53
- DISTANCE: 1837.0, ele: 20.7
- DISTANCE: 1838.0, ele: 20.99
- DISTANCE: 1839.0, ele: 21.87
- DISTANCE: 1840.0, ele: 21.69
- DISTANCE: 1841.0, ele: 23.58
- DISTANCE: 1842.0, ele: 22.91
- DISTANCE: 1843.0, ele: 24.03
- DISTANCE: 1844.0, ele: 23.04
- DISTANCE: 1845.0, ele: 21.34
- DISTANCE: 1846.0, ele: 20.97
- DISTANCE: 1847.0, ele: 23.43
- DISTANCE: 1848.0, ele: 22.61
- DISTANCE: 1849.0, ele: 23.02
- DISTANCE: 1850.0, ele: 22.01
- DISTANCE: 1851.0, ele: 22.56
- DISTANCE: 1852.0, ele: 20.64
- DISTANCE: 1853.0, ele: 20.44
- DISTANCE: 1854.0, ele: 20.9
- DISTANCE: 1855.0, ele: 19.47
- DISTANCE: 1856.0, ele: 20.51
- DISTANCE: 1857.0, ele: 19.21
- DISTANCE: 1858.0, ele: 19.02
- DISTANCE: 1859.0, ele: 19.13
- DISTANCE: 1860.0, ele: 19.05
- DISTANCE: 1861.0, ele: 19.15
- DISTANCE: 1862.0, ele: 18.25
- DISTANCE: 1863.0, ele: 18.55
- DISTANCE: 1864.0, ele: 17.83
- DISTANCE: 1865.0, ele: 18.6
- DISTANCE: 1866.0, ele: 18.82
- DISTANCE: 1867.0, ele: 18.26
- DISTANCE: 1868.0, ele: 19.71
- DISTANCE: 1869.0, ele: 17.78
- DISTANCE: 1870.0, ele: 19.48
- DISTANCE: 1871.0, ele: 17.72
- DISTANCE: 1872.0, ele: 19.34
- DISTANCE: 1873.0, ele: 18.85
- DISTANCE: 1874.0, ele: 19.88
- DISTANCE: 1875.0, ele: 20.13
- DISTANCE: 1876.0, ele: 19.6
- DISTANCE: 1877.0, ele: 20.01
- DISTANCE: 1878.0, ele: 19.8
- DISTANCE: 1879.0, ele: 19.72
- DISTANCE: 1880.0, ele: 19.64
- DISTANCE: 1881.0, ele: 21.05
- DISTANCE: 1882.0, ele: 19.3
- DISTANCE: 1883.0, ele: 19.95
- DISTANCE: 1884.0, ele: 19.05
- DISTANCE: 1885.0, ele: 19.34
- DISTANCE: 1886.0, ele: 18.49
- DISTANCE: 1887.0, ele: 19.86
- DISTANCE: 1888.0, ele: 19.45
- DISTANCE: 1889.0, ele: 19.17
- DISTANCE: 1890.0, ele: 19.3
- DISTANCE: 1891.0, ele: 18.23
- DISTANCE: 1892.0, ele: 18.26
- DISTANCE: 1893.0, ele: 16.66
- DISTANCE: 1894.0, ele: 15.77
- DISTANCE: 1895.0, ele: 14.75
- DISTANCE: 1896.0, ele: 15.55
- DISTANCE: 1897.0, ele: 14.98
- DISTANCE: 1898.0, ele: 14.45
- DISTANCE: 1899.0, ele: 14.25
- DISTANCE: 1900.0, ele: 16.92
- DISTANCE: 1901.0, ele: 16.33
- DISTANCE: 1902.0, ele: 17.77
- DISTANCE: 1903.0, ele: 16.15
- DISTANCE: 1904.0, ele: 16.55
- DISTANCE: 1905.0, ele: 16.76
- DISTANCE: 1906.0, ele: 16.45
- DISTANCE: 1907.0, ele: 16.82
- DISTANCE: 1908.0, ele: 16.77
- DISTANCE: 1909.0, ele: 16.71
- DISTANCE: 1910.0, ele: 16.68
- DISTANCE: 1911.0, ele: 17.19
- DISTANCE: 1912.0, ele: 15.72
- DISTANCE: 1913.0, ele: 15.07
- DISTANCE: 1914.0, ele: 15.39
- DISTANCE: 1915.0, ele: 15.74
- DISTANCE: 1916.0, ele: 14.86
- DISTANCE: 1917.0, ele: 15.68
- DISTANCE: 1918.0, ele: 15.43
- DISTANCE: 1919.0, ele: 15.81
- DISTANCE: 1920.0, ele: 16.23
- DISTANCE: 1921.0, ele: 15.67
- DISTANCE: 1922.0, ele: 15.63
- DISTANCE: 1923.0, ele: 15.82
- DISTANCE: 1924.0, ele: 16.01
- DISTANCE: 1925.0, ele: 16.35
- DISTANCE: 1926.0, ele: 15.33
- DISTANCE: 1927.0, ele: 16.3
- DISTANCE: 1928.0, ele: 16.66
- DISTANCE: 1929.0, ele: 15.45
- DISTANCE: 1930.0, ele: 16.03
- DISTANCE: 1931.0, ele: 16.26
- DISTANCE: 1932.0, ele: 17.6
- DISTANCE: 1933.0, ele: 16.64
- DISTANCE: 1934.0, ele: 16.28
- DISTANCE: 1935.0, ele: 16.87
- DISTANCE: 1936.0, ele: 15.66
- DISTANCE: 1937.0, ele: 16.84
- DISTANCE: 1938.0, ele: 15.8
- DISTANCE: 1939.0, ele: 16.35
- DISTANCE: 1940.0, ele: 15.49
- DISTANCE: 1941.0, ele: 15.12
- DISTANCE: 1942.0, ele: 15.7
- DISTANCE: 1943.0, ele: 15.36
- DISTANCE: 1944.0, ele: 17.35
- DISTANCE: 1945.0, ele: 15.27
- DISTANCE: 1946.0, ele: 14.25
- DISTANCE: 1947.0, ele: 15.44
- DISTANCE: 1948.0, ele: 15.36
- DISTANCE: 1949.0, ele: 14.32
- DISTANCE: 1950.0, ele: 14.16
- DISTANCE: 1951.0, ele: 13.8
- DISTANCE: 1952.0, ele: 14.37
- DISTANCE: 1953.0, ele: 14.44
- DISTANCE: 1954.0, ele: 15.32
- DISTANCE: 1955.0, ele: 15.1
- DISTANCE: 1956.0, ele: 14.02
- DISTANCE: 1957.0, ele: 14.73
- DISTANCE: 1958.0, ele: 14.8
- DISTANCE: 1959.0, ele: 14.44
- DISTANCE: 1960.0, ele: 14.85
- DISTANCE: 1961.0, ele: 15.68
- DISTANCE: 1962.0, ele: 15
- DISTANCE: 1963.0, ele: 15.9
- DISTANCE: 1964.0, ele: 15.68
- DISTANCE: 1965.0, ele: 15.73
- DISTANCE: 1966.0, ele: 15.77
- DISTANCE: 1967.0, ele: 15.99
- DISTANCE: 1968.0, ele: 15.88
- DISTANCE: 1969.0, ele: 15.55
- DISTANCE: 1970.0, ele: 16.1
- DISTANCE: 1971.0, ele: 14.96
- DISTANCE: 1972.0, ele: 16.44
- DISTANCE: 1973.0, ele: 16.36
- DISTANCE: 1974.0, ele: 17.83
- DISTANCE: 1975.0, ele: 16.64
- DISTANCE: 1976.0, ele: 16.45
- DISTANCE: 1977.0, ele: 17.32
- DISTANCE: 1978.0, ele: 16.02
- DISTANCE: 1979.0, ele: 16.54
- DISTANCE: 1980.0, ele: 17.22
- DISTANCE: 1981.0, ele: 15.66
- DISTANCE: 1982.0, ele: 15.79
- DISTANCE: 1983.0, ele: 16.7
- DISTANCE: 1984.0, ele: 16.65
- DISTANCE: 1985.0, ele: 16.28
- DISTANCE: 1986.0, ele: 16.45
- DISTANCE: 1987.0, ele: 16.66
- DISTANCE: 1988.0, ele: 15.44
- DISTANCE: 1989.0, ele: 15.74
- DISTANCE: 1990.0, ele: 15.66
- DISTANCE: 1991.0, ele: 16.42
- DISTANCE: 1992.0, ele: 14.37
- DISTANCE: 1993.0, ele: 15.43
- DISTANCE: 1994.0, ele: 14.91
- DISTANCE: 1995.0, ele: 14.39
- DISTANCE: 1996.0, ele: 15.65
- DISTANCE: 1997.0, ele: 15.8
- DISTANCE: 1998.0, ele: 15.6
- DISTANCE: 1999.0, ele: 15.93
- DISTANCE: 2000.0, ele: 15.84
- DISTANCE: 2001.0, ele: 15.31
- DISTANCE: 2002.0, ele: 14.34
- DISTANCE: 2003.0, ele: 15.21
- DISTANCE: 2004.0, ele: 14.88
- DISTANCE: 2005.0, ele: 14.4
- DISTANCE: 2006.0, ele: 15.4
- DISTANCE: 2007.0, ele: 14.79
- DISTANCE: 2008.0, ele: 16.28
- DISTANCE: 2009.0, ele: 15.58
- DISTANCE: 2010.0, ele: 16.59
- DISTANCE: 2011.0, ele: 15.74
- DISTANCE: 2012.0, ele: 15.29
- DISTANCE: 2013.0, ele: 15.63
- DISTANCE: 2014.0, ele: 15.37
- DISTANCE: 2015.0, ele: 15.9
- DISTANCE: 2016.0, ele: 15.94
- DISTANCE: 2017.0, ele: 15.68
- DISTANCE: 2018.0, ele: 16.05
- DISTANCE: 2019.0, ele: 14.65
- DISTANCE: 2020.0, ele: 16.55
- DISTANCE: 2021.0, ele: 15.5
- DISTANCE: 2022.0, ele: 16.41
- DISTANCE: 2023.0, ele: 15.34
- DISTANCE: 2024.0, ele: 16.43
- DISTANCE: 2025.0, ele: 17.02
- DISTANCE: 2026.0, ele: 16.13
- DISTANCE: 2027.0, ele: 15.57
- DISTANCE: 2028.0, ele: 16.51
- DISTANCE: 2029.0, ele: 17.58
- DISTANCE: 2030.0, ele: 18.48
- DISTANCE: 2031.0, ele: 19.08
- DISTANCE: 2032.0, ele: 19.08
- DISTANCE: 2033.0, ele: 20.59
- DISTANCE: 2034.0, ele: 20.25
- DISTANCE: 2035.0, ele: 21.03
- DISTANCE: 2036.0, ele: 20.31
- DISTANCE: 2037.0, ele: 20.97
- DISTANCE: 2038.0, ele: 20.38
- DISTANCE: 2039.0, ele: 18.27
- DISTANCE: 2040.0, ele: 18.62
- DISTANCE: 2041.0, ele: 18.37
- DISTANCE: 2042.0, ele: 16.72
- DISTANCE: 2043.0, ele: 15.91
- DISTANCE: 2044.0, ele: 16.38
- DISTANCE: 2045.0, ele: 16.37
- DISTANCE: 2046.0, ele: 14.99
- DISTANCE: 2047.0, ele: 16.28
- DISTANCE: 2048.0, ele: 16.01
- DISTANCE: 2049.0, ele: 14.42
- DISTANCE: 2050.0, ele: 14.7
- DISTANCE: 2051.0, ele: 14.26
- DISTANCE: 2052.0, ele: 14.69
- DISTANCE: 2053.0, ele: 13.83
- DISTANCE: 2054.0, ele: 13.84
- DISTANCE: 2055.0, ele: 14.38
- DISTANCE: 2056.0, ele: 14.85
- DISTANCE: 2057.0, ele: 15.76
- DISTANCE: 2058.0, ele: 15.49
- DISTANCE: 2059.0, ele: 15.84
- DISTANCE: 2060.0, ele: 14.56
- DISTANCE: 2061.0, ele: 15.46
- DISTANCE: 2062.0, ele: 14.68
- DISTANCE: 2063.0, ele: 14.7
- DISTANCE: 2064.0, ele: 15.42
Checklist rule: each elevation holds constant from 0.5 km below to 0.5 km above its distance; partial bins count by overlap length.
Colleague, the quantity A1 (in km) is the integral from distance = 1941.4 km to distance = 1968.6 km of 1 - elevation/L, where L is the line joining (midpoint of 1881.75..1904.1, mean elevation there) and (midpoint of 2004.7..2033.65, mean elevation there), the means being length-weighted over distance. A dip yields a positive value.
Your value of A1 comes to 2.8 km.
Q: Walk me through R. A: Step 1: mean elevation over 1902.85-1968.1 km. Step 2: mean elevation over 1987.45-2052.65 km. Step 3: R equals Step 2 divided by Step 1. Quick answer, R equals 1.04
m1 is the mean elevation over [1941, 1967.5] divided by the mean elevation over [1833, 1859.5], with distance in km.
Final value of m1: 0.71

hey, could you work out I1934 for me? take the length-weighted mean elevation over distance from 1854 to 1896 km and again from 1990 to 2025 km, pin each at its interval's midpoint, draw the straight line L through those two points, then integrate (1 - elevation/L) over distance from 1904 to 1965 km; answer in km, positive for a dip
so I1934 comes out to 6.0 km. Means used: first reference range 18.9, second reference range 15.5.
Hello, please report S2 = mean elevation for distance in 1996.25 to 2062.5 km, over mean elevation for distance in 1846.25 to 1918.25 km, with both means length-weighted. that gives 0.89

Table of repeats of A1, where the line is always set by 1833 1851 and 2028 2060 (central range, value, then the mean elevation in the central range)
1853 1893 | 3.68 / 19.2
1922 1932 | 1.89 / 16.1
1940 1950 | 2.11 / 15.3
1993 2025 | 4.09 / 15.6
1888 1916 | 5.44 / 16.5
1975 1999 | 3.13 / 16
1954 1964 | 2.13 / 15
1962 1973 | 1.78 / 15.8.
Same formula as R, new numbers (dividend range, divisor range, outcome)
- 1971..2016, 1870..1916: 0.90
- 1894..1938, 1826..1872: 0.79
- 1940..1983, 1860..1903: 0.85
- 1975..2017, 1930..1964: 1.02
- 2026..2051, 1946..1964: 1.19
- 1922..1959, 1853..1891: 0.81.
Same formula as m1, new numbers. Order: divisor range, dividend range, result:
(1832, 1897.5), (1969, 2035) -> 0.82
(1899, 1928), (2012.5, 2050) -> 1.06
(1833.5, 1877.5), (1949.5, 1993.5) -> 0.77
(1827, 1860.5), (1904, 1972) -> 0.74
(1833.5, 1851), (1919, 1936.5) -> 0.73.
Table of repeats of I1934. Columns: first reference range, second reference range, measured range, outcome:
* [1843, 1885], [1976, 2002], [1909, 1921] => 1.63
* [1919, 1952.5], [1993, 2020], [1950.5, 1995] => -0.28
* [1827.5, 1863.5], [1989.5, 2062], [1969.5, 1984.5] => 0.88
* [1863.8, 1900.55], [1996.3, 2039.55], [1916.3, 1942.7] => 2.62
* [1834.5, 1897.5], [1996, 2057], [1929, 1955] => 3.66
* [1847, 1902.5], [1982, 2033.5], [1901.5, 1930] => 3.04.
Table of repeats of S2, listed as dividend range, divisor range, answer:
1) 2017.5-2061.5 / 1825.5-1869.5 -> 0.81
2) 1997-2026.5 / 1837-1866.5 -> 0.75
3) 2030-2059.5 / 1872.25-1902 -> 0.93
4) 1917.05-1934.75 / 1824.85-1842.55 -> 0.77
